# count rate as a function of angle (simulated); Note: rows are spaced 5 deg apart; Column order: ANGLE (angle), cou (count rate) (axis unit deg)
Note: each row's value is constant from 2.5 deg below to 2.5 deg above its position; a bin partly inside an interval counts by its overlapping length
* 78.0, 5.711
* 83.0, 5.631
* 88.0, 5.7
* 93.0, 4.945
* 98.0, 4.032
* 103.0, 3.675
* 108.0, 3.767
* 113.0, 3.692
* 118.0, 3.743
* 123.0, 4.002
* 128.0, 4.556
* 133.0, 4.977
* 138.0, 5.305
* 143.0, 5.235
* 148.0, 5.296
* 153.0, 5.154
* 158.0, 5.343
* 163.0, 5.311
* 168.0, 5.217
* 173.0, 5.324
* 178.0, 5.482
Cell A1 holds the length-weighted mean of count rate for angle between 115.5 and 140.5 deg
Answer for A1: 4.52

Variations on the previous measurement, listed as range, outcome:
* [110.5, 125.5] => 3.81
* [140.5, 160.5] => 5.26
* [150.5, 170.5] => 5.26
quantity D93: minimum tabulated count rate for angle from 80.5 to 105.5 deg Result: 3.675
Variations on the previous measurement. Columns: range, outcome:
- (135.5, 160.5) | 5.154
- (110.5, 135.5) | 3.692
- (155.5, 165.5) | 5.311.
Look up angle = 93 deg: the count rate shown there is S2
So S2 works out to 4.945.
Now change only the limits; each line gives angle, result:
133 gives 4.977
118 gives 3.743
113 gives 3.692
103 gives 3.675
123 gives 4.002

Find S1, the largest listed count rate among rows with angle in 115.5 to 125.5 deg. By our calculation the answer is 4.002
